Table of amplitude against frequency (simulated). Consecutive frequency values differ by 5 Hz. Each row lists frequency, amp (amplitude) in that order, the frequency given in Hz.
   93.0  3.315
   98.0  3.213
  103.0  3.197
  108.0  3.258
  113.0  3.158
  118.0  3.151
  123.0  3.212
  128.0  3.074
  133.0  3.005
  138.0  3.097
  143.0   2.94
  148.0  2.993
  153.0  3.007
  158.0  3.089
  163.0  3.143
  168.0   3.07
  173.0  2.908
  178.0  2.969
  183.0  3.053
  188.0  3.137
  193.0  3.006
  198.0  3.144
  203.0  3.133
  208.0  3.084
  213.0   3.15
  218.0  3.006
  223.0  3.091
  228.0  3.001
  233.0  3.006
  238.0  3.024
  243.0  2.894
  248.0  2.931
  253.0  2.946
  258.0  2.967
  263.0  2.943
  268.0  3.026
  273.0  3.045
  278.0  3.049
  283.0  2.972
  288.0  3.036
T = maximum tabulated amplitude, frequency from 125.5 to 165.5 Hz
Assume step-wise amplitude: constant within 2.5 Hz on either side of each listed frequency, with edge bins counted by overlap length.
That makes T 3.143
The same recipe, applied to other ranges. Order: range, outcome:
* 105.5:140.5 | 3.258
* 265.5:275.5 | 3.045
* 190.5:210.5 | 3.144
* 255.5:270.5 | 3.026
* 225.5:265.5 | 3.024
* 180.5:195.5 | 3.137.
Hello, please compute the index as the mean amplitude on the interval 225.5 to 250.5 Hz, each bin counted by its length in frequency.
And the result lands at 2.97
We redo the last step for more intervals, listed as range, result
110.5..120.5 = 3.15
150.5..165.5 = 3.08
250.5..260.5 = 2.96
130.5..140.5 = 3.05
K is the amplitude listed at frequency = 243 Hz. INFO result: 2.894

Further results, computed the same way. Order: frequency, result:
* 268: 3.026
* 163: 3.143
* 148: 2.993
